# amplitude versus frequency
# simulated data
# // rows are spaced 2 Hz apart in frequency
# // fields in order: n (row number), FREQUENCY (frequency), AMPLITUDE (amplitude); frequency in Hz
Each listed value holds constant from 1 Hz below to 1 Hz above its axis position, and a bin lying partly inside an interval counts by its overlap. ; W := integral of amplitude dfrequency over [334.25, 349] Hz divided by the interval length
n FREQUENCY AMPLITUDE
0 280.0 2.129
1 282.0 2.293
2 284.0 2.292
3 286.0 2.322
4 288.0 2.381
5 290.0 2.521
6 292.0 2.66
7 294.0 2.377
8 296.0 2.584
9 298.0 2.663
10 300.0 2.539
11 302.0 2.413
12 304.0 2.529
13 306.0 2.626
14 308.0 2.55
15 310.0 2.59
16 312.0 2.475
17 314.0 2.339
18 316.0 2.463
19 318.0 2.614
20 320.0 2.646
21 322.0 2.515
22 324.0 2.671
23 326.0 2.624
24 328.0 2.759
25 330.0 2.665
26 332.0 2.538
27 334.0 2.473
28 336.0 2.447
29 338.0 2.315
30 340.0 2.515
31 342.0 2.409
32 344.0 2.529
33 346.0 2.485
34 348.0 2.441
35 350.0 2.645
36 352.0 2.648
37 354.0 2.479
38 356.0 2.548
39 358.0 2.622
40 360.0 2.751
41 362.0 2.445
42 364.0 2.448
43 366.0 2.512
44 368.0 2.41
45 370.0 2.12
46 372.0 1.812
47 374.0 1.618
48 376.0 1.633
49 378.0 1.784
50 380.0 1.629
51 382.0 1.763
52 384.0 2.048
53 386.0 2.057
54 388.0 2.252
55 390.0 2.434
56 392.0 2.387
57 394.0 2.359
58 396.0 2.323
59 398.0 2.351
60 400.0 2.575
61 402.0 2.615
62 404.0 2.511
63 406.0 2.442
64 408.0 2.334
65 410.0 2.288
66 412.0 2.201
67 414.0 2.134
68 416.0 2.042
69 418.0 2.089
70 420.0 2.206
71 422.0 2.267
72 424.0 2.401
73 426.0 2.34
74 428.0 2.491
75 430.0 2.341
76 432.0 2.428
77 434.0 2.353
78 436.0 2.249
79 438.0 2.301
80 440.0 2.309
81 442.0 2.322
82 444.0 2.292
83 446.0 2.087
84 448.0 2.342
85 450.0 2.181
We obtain 2.45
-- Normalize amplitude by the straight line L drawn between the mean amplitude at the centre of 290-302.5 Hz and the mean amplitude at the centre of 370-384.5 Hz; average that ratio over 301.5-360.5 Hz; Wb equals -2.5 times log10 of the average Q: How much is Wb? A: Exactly -0.16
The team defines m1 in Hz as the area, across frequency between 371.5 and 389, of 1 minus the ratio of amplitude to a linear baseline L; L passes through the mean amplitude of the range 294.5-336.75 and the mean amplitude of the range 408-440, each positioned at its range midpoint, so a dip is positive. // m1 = 4.0 Hz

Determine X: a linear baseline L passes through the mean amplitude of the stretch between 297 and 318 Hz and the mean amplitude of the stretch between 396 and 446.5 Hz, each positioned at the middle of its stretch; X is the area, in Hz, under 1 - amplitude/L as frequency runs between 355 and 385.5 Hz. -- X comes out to 3.4 Hz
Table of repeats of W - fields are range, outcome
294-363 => 2.54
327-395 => 2.32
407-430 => 2.26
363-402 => 2.14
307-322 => 2.52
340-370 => 2.51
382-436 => 2.31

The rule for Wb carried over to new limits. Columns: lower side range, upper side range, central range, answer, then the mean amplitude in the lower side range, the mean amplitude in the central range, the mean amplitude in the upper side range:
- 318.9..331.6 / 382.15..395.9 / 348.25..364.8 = -0.06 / 2.64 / 2.57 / 2.23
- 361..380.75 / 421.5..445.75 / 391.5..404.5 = -0.13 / 2.05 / 2.45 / 2.33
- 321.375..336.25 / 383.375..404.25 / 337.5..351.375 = 0.02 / 2.6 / 2.49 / 2.36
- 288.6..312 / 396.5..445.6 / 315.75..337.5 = -0.04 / 2.54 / 2.58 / 2.33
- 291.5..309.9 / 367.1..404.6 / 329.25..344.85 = -0.05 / 2.55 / 2.48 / 2.14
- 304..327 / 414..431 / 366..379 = 0.23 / 2.55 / 1.94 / 2.26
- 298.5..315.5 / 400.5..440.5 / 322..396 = 0.04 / 2.51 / 2.34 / 2.32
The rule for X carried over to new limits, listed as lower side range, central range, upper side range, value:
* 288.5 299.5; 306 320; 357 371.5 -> 0.0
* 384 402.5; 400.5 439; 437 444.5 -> 0.1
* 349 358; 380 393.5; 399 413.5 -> 1.9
